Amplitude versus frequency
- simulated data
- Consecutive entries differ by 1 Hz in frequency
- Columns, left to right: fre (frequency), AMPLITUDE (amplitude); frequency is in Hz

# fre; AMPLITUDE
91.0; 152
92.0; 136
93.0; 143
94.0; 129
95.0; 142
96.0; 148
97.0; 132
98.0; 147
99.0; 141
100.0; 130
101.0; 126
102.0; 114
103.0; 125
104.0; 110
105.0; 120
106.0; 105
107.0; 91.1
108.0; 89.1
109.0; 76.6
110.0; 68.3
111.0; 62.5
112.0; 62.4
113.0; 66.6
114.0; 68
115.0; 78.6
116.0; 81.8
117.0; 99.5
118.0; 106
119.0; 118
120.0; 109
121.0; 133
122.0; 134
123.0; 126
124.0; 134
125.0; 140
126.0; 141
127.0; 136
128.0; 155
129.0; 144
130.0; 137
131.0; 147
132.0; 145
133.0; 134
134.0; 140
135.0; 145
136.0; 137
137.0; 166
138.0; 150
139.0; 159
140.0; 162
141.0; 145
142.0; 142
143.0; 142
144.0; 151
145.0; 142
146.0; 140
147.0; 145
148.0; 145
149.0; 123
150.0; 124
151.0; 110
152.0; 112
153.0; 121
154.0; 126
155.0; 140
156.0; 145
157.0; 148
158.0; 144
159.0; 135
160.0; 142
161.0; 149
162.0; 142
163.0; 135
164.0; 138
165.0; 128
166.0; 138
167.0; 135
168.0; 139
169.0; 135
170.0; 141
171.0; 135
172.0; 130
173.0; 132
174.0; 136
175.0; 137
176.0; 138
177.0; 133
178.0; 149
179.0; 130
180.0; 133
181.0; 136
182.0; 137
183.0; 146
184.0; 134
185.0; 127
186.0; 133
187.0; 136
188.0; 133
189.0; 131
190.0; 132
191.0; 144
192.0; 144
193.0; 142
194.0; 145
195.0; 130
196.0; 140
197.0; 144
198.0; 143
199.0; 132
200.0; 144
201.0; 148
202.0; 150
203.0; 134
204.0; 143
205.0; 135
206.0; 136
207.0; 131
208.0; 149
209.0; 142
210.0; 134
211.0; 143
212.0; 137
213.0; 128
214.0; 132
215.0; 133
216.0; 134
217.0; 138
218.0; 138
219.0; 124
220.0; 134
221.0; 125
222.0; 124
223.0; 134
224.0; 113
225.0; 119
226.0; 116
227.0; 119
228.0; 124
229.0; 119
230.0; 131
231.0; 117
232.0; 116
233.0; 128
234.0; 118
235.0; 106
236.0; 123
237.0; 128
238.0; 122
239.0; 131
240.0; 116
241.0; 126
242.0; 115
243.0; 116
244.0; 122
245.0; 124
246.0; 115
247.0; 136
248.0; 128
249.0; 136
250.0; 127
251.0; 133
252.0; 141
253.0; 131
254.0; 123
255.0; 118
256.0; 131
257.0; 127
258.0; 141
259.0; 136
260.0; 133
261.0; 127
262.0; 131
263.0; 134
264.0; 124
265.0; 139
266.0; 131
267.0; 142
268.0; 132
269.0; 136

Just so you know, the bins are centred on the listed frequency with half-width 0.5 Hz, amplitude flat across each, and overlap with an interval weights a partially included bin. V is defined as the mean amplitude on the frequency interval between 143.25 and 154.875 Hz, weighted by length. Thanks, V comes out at 131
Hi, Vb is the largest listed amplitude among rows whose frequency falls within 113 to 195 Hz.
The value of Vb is 166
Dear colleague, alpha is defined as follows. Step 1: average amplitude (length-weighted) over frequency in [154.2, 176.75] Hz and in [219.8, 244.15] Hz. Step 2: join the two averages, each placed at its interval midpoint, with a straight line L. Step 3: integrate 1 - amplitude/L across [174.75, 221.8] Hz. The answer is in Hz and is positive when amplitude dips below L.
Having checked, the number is -2.6 Hz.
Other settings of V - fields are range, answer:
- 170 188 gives 136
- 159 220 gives 137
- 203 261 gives 128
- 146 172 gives 135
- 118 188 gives 137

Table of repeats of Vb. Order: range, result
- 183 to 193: 146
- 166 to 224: 150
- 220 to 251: 136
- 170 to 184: 149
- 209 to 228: 143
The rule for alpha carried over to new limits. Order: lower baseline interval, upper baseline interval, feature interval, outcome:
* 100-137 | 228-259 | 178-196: -2.40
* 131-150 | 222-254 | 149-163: 0.78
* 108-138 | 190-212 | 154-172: -1.37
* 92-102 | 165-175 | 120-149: -1.43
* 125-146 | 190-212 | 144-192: 2.48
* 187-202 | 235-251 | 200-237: 0.57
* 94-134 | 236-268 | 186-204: -2.32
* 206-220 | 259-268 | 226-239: 1.29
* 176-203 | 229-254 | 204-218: -0.44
